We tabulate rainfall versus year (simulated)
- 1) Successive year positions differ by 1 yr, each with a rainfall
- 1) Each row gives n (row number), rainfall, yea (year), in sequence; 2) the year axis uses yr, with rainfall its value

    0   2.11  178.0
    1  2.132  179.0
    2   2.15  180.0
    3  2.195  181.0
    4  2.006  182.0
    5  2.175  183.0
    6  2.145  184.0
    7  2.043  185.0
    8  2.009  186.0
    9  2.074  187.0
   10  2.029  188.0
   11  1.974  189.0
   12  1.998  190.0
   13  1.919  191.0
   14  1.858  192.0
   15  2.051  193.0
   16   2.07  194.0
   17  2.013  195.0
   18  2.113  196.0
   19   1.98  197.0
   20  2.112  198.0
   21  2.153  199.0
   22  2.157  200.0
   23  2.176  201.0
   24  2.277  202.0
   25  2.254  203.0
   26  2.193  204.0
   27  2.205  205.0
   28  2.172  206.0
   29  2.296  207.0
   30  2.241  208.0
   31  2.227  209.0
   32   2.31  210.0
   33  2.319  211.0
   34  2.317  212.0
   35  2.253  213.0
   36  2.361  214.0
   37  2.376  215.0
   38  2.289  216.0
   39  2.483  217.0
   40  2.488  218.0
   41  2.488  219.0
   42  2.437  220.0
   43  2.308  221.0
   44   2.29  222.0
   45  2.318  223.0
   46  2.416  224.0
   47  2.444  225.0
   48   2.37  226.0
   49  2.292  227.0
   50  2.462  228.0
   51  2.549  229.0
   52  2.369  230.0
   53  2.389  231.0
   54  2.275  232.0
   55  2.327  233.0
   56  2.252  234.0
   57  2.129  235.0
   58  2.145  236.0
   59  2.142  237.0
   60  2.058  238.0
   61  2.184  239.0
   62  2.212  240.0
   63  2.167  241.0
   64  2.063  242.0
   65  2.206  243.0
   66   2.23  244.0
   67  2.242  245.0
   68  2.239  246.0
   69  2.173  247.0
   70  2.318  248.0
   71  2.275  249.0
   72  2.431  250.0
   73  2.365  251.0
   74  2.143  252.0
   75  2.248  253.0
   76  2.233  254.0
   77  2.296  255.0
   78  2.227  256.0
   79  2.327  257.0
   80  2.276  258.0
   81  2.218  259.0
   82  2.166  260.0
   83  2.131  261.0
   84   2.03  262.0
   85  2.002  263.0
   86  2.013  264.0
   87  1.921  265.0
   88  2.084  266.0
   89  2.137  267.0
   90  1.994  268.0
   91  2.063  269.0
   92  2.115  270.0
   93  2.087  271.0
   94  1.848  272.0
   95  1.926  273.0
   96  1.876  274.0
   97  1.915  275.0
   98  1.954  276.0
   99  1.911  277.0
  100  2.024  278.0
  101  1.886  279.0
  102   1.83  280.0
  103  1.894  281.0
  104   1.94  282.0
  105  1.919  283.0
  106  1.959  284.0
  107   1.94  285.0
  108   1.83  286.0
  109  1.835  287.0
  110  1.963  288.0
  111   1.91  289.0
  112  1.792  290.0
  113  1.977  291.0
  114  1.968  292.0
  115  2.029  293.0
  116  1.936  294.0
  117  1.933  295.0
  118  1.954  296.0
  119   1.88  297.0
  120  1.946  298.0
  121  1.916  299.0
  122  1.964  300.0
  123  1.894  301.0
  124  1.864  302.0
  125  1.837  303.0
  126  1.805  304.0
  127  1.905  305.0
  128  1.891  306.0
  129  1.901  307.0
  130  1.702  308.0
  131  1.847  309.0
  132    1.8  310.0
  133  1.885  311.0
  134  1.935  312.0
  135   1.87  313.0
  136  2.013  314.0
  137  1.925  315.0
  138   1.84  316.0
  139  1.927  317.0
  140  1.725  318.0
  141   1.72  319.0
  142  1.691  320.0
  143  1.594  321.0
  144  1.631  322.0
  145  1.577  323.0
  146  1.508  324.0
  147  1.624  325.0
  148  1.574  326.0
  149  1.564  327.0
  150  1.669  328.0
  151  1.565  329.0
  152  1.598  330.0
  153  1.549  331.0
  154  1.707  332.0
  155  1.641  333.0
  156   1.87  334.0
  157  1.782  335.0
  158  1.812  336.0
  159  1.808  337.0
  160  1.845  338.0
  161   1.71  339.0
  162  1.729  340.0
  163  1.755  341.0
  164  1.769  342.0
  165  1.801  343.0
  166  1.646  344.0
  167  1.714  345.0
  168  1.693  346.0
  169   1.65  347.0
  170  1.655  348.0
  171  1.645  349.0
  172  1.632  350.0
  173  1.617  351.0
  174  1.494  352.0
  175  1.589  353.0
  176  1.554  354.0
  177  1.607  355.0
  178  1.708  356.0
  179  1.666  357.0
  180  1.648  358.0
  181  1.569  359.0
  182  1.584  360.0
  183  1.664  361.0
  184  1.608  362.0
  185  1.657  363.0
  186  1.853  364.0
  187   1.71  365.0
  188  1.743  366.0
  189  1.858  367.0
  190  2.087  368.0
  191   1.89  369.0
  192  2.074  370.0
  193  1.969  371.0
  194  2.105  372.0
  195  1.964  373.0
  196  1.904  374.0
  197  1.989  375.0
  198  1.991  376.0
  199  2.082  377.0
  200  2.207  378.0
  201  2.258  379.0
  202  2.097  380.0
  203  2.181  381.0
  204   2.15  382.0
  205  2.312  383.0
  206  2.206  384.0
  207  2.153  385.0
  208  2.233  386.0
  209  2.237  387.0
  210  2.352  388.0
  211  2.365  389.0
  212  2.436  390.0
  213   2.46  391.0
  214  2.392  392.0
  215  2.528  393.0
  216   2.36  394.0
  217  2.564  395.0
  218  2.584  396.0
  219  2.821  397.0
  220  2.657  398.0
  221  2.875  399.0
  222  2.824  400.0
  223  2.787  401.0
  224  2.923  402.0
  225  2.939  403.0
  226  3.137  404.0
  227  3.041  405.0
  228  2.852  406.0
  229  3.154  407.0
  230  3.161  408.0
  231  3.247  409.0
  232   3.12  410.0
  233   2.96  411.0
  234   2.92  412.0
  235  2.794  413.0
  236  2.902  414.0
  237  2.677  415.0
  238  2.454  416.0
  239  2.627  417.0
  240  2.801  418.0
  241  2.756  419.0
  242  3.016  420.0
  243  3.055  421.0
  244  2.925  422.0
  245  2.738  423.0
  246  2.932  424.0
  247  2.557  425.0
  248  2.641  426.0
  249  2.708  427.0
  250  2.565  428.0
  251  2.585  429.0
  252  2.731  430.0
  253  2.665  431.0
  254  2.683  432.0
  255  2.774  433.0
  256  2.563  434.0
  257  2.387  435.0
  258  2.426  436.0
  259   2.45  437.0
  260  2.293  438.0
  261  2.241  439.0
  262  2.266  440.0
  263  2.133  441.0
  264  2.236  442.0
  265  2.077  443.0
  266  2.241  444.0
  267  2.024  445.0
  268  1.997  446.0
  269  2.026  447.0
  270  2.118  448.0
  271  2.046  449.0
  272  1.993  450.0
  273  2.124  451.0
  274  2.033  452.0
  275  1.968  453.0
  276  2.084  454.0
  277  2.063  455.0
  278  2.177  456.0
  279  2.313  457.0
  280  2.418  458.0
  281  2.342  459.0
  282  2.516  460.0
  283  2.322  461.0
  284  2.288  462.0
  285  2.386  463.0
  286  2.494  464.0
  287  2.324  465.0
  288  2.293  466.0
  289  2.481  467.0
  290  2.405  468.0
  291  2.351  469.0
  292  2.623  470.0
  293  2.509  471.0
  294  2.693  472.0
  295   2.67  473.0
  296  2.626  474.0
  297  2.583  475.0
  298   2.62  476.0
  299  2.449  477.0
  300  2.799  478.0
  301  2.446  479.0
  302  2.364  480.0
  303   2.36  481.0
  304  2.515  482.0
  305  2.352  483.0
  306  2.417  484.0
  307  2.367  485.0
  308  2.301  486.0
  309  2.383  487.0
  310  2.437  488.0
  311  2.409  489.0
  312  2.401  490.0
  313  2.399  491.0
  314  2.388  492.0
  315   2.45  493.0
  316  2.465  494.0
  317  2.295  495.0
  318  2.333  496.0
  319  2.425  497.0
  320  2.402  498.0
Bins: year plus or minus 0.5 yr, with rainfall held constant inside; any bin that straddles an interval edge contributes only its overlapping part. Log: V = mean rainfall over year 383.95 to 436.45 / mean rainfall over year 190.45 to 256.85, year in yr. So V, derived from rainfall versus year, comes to 1.20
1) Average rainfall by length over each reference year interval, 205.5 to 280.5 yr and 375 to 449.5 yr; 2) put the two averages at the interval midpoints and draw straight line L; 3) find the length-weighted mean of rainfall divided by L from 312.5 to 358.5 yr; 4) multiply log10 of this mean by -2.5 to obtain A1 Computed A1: 0.37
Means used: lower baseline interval 2.21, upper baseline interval 2.55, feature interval 1.69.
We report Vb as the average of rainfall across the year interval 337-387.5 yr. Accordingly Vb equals 1.85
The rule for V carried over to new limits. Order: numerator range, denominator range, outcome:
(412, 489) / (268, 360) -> 1.36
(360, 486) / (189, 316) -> 1.15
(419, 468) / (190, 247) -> 1.07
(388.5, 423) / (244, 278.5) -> 1.32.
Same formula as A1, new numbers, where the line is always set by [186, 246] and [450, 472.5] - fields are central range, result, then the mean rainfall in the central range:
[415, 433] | -0.18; 2.73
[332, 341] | 0.27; 1.77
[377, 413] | -0.14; 2.61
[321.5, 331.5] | 0.39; 1.59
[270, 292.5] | 0.17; 1.92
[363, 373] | 0.19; 1.91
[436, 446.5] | 0.05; 2.21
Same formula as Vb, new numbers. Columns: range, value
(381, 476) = 2.52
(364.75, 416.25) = 2.46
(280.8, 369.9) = 1.77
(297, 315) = 1.88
